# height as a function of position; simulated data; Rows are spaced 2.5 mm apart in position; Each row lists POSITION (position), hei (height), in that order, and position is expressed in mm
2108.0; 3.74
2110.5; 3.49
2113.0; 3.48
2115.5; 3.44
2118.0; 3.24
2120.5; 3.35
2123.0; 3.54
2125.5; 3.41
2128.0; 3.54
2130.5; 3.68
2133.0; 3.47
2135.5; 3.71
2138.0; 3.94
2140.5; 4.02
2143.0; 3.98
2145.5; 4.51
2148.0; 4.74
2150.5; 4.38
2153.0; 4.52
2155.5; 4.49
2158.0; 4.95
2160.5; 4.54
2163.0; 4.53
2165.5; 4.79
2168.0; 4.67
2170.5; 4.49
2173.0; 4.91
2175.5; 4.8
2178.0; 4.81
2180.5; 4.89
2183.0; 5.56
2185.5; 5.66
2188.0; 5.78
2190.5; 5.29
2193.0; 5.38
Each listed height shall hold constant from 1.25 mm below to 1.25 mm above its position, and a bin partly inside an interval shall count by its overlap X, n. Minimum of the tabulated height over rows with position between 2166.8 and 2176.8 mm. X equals 4.49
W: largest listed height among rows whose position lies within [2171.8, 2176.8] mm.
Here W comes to 4.91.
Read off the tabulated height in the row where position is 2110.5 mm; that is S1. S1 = 3.49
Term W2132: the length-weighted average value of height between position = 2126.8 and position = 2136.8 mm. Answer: 3.6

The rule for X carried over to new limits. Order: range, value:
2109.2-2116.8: 3.44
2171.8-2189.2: 4.8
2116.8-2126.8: 3.24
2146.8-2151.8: 4.38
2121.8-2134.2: 3.41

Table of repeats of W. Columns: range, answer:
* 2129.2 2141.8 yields 4.02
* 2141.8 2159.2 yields 4.95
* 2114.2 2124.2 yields 3.54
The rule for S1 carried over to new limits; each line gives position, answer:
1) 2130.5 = 3.68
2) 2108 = 3.74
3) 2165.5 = 4.79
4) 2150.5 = 4.38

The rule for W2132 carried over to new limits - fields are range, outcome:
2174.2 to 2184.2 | 5.01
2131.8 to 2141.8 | 3.79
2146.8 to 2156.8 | 4.53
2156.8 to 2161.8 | 4.74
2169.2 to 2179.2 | 4.75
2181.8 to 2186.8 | 5.61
